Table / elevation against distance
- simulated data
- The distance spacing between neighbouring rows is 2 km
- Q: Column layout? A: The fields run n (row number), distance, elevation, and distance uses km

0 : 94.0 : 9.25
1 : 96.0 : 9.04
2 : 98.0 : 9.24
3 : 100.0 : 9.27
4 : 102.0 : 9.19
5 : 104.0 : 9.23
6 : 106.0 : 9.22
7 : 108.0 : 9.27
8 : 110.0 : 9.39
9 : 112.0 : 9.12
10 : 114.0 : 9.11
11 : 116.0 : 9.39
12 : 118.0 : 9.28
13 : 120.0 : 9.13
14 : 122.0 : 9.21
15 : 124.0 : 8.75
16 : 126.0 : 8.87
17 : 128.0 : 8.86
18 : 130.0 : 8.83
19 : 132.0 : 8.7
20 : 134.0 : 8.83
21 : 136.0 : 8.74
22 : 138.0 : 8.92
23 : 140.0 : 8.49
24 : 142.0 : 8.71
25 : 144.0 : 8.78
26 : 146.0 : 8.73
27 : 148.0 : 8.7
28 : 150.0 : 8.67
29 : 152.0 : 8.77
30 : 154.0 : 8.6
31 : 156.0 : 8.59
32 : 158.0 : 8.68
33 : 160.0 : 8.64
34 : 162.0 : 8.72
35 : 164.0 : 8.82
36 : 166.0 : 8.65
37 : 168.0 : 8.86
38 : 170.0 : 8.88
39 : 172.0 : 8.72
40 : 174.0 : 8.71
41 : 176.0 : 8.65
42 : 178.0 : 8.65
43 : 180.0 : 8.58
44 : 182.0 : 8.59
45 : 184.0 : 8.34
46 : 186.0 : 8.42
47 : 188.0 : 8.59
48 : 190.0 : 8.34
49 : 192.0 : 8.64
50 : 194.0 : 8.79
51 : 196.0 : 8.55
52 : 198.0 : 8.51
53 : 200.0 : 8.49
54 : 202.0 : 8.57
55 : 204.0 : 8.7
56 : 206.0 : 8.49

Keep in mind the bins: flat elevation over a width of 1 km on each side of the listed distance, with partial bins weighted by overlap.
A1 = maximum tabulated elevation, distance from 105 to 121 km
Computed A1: 9.39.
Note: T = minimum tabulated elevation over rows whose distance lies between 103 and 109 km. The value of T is 9.22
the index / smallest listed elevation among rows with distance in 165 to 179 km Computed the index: 8.65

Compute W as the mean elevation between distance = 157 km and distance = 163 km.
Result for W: 8.68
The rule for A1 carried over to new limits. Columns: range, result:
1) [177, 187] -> 8.65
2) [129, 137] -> 8.83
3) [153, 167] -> 8.82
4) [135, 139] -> 8.92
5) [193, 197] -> 8.79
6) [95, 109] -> 9.27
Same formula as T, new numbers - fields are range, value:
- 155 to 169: 8.59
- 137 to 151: 8.49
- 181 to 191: 8.34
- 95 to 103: 9.04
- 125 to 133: 8.7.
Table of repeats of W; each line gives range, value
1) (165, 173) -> 8.78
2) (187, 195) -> 8.59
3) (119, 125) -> 9.03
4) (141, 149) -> 8.73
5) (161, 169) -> 8.76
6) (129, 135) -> 8.79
